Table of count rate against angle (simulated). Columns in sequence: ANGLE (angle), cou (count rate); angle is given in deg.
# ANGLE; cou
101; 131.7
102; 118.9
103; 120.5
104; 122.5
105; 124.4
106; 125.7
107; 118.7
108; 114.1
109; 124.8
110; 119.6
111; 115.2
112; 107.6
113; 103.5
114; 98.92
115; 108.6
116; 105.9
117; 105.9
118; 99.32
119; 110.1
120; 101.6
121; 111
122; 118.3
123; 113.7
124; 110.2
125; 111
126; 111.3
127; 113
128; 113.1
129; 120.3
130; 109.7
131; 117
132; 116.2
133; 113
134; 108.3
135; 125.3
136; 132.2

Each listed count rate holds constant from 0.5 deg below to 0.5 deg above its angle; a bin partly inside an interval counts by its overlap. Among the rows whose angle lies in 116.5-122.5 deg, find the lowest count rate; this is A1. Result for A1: 99.32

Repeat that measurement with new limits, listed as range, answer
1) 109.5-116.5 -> 98.92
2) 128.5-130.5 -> 109.7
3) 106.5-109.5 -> 114.1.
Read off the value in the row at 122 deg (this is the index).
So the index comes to 118.3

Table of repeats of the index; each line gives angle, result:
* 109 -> 124.8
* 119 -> 110.1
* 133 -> 113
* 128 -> 113.1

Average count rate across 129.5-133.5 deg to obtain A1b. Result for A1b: 114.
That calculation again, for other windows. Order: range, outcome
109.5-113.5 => 111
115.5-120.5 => 105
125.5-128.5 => 112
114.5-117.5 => 107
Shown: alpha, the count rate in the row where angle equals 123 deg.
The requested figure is 113.7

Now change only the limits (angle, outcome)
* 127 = 113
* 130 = 109.7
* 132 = 116.2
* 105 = 124.4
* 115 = 108.6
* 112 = 107.6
